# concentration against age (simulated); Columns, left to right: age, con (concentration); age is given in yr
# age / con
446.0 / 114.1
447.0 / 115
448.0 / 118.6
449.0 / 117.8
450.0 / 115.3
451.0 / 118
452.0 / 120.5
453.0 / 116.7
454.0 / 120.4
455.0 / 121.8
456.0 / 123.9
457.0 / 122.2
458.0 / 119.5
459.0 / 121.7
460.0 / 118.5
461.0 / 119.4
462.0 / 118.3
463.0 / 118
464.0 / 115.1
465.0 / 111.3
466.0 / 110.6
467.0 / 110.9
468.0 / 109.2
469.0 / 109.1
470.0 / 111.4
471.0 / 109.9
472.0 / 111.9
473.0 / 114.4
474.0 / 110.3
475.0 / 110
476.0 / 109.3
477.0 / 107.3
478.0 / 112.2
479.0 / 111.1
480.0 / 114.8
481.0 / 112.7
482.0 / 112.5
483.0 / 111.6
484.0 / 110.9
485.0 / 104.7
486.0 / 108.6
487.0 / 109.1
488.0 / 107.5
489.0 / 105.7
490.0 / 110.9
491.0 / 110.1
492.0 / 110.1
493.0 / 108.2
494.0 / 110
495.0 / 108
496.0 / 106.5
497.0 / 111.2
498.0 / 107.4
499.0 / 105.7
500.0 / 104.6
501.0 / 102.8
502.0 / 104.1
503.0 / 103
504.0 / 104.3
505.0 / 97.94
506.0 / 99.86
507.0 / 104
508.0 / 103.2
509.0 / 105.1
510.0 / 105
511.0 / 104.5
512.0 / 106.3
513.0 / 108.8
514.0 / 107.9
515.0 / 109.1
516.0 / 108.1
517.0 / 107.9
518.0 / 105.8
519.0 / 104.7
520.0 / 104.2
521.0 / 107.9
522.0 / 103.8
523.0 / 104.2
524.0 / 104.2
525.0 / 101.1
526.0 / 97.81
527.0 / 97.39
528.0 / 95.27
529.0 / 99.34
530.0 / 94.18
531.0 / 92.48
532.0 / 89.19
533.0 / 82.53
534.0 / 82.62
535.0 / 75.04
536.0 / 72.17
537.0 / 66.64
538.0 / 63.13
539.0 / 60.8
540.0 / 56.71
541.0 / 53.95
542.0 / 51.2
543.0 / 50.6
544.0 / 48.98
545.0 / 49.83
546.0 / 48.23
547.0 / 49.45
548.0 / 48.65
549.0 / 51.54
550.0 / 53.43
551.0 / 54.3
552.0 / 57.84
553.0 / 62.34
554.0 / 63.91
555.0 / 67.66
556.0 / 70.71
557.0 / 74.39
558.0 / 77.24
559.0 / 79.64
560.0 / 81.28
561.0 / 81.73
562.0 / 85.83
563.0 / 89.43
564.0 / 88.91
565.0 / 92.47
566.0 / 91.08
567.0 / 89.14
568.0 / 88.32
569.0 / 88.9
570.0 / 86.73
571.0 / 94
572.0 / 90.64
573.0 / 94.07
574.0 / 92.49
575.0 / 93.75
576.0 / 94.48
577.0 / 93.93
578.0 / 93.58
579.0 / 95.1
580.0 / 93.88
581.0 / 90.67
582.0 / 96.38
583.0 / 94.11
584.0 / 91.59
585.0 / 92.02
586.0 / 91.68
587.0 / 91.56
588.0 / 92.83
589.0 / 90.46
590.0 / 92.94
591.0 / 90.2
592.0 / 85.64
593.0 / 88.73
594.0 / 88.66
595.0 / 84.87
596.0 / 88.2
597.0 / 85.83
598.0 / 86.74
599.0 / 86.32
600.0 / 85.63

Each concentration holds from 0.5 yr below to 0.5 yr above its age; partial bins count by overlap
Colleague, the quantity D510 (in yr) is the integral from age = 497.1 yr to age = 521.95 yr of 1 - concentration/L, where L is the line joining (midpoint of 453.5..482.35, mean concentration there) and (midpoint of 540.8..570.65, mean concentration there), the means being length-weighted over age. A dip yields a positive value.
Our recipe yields -3.3 yr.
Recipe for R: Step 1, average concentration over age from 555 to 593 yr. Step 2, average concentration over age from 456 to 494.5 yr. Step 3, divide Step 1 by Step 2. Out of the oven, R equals 0.8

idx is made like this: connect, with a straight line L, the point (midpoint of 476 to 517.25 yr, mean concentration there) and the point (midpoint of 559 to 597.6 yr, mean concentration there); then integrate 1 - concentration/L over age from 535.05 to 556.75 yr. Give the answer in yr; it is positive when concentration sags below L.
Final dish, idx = 8.8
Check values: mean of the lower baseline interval 107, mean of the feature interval 57.8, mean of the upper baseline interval 90.3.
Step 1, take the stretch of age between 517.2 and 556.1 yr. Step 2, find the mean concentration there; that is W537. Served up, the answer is 75.8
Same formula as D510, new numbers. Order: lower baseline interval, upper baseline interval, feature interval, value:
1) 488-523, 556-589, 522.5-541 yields 2.8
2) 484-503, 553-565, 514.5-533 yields -1.4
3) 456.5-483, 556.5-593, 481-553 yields 8.2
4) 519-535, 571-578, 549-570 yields 3.9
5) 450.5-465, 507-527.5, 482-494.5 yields 0.3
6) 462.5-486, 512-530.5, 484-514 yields 0.3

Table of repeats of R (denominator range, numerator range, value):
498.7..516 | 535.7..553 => 0.53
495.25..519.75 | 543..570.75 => 0.67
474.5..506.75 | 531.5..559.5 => 0.58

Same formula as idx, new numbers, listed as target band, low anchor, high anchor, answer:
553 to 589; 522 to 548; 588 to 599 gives -1.7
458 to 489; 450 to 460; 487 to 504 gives 0.6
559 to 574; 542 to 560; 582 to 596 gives -3.4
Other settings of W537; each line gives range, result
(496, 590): 87.4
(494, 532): 104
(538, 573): 70.2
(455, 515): 110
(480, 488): 110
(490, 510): 106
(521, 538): 90.8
